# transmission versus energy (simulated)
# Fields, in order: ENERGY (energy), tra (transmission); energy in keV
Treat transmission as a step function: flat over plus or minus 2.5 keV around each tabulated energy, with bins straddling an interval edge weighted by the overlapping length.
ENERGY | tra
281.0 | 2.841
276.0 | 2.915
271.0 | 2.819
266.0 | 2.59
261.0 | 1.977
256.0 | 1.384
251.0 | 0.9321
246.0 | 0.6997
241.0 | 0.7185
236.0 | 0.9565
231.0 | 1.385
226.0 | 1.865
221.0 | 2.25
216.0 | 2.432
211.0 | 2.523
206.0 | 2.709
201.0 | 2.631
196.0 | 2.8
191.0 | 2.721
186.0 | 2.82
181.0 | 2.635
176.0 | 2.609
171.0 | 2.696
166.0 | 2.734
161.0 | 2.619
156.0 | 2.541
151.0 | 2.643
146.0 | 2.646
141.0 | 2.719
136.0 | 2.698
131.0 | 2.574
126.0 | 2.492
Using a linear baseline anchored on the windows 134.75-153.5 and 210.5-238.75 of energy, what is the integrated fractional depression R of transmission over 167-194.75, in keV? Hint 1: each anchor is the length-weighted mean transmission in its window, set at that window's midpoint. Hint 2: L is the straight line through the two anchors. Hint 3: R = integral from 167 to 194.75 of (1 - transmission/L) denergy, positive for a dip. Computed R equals -5.0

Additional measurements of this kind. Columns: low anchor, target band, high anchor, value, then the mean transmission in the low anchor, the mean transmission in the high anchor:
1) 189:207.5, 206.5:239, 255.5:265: 6.5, 2.72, 1.89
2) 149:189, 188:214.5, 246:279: -2.5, 2.66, 2.01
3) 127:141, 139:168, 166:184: 0.0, 2.64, 2.66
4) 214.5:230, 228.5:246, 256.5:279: 9.8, 2.09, 2.48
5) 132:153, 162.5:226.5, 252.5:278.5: -2.2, 2.67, 2.28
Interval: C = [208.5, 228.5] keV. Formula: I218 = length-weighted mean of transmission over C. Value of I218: 2.27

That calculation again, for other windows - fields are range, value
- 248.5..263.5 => 1.43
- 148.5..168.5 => 2.63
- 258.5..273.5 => 2.46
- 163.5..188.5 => 2.7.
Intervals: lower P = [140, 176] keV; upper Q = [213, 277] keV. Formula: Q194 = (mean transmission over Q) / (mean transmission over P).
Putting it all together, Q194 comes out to 0.66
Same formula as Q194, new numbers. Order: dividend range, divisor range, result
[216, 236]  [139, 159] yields 0.68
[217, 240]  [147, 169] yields 0.61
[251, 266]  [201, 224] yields 0.69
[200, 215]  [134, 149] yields 0.97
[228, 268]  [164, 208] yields 0.49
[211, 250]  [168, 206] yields 0.56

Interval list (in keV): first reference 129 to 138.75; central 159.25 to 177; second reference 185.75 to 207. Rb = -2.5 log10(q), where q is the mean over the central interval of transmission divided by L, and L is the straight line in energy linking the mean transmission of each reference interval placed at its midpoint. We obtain 0.007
